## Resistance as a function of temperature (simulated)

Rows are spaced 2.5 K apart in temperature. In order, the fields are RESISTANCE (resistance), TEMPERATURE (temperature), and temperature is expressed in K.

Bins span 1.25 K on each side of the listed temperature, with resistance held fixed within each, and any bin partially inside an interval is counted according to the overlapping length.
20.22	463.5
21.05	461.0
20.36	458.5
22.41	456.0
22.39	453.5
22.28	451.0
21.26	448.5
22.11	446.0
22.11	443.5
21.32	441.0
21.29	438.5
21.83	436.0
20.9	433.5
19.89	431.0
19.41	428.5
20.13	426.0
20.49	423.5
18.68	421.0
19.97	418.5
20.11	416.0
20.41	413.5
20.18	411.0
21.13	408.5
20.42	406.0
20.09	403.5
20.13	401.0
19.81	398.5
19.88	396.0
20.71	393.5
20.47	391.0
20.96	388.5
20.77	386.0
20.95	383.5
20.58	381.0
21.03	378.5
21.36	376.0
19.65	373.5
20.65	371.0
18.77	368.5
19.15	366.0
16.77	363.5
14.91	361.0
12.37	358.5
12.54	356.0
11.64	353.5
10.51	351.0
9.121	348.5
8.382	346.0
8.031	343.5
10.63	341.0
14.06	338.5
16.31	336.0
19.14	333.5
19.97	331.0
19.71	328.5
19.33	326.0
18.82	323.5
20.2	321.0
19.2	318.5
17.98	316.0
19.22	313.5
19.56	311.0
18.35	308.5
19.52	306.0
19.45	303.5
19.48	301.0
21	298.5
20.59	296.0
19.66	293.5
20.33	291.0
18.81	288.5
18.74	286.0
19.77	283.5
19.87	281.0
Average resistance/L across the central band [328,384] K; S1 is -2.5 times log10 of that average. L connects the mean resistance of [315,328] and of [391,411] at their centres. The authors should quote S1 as 0.24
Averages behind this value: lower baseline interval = 19.2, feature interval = 15.8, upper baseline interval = 20.3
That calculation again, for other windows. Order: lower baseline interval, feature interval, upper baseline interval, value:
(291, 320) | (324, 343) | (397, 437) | 0.175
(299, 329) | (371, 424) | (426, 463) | 0.009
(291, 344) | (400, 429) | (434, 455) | 0.045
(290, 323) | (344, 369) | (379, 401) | 0.468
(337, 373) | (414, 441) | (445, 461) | -0.039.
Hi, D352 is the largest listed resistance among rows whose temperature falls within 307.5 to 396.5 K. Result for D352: 21.36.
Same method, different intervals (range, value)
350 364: 16.77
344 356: 12.54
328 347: 19.97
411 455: 22.39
